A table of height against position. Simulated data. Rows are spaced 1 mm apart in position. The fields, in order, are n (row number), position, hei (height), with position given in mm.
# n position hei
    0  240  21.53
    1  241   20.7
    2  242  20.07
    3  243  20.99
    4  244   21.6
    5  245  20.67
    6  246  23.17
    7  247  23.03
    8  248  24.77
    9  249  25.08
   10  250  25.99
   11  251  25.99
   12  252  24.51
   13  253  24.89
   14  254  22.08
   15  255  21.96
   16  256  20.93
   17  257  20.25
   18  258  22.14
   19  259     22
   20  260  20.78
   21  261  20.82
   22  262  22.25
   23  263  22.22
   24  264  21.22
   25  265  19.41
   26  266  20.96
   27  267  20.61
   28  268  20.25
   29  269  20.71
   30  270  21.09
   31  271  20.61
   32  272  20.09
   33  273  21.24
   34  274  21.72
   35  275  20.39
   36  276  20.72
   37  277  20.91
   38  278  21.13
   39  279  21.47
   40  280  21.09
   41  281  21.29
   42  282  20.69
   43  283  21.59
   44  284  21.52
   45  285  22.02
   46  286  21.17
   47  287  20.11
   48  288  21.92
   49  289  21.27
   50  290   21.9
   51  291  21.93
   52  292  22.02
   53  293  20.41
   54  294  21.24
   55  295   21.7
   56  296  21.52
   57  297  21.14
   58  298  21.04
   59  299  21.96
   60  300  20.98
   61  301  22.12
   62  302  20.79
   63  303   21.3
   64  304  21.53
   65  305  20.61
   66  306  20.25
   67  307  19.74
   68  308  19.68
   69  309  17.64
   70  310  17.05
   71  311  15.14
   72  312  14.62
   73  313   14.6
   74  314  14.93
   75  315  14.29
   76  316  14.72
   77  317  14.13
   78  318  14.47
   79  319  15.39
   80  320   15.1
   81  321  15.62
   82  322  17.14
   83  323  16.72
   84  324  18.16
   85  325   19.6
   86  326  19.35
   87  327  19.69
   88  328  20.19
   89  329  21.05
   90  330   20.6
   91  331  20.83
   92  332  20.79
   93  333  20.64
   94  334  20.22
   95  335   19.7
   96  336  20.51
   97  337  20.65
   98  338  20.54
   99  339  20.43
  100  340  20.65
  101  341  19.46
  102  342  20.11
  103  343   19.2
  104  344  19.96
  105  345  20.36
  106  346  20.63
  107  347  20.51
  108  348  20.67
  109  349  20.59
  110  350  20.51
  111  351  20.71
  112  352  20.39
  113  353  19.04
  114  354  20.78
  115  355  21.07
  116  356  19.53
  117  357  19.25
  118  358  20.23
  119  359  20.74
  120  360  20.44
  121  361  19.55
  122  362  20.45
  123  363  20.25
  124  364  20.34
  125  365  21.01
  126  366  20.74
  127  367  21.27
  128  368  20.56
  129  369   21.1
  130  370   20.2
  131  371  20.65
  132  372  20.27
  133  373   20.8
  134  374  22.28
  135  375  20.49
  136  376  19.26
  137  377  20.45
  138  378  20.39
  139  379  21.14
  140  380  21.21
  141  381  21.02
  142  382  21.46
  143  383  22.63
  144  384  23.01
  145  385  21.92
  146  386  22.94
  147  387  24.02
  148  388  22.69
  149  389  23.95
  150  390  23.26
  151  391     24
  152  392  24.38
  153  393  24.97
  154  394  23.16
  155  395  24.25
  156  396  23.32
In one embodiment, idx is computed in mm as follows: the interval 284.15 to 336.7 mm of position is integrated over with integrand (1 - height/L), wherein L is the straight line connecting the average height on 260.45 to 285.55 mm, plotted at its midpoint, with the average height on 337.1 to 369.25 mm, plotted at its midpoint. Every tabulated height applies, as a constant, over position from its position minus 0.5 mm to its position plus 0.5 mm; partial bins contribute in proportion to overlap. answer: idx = 3.7 mm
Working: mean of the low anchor 21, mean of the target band 19.3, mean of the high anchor 20.3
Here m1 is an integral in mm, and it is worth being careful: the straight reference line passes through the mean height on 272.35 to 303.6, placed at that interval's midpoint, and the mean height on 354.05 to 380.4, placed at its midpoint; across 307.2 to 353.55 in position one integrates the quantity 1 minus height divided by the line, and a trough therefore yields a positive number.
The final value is 4.96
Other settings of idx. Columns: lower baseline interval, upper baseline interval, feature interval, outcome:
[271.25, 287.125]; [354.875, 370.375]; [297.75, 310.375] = 0.31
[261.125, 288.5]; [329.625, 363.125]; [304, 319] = 2.89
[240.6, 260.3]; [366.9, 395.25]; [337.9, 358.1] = 1.76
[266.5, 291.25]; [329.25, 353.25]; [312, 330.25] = 3.28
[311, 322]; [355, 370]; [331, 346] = -2.35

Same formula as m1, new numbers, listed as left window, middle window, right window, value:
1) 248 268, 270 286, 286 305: 0.52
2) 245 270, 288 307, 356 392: 0.56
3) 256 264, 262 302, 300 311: -0.95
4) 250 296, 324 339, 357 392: 0.81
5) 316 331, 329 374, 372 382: -2.66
